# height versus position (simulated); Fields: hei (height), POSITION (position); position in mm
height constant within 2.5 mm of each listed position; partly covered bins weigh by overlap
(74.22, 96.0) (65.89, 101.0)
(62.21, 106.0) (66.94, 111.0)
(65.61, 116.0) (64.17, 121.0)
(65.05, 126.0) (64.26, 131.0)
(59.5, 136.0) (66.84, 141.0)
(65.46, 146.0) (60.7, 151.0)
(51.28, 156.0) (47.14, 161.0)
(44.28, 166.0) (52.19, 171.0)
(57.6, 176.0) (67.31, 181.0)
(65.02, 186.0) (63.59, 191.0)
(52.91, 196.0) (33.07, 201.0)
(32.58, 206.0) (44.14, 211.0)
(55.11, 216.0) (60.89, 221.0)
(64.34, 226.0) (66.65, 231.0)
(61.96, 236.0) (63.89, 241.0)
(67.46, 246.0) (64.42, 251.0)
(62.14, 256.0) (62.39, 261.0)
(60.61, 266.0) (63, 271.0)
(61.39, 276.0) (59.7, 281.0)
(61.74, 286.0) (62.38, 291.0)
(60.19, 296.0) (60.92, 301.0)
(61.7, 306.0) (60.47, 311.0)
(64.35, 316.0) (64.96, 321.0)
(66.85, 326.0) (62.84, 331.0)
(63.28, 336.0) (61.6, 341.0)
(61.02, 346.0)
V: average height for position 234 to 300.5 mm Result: 62.4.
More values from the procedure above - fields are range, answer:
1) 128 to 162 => 59.9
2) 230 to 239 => 63.9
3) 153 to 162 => 50.2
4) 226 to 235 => 65.2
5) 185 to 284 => 58.2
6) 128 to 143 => 63.5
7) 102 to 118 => 65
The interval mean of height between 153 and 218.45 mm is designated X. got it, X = 51.3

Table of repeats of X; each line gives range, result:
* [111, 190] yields 60.1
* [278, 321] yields 61.6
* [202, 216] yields 40.8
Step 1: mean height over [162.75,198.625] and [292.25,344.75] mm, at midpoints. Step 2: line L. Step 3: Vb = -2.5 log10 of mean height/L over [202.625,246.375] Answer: 0.05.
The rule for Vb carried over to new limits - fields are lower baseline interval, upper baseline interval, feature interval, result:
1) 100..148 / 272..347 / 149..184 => 0.18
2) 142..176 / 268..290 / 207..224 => 0.12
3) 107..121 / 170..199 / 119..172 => 0.08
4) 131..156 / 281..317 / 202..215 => 0.48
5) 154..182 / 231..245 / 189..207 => 0.24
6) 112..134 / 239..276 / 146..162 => 0.16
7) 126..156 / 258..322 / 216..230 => 0.01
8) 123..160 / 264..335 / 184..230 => 0.17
